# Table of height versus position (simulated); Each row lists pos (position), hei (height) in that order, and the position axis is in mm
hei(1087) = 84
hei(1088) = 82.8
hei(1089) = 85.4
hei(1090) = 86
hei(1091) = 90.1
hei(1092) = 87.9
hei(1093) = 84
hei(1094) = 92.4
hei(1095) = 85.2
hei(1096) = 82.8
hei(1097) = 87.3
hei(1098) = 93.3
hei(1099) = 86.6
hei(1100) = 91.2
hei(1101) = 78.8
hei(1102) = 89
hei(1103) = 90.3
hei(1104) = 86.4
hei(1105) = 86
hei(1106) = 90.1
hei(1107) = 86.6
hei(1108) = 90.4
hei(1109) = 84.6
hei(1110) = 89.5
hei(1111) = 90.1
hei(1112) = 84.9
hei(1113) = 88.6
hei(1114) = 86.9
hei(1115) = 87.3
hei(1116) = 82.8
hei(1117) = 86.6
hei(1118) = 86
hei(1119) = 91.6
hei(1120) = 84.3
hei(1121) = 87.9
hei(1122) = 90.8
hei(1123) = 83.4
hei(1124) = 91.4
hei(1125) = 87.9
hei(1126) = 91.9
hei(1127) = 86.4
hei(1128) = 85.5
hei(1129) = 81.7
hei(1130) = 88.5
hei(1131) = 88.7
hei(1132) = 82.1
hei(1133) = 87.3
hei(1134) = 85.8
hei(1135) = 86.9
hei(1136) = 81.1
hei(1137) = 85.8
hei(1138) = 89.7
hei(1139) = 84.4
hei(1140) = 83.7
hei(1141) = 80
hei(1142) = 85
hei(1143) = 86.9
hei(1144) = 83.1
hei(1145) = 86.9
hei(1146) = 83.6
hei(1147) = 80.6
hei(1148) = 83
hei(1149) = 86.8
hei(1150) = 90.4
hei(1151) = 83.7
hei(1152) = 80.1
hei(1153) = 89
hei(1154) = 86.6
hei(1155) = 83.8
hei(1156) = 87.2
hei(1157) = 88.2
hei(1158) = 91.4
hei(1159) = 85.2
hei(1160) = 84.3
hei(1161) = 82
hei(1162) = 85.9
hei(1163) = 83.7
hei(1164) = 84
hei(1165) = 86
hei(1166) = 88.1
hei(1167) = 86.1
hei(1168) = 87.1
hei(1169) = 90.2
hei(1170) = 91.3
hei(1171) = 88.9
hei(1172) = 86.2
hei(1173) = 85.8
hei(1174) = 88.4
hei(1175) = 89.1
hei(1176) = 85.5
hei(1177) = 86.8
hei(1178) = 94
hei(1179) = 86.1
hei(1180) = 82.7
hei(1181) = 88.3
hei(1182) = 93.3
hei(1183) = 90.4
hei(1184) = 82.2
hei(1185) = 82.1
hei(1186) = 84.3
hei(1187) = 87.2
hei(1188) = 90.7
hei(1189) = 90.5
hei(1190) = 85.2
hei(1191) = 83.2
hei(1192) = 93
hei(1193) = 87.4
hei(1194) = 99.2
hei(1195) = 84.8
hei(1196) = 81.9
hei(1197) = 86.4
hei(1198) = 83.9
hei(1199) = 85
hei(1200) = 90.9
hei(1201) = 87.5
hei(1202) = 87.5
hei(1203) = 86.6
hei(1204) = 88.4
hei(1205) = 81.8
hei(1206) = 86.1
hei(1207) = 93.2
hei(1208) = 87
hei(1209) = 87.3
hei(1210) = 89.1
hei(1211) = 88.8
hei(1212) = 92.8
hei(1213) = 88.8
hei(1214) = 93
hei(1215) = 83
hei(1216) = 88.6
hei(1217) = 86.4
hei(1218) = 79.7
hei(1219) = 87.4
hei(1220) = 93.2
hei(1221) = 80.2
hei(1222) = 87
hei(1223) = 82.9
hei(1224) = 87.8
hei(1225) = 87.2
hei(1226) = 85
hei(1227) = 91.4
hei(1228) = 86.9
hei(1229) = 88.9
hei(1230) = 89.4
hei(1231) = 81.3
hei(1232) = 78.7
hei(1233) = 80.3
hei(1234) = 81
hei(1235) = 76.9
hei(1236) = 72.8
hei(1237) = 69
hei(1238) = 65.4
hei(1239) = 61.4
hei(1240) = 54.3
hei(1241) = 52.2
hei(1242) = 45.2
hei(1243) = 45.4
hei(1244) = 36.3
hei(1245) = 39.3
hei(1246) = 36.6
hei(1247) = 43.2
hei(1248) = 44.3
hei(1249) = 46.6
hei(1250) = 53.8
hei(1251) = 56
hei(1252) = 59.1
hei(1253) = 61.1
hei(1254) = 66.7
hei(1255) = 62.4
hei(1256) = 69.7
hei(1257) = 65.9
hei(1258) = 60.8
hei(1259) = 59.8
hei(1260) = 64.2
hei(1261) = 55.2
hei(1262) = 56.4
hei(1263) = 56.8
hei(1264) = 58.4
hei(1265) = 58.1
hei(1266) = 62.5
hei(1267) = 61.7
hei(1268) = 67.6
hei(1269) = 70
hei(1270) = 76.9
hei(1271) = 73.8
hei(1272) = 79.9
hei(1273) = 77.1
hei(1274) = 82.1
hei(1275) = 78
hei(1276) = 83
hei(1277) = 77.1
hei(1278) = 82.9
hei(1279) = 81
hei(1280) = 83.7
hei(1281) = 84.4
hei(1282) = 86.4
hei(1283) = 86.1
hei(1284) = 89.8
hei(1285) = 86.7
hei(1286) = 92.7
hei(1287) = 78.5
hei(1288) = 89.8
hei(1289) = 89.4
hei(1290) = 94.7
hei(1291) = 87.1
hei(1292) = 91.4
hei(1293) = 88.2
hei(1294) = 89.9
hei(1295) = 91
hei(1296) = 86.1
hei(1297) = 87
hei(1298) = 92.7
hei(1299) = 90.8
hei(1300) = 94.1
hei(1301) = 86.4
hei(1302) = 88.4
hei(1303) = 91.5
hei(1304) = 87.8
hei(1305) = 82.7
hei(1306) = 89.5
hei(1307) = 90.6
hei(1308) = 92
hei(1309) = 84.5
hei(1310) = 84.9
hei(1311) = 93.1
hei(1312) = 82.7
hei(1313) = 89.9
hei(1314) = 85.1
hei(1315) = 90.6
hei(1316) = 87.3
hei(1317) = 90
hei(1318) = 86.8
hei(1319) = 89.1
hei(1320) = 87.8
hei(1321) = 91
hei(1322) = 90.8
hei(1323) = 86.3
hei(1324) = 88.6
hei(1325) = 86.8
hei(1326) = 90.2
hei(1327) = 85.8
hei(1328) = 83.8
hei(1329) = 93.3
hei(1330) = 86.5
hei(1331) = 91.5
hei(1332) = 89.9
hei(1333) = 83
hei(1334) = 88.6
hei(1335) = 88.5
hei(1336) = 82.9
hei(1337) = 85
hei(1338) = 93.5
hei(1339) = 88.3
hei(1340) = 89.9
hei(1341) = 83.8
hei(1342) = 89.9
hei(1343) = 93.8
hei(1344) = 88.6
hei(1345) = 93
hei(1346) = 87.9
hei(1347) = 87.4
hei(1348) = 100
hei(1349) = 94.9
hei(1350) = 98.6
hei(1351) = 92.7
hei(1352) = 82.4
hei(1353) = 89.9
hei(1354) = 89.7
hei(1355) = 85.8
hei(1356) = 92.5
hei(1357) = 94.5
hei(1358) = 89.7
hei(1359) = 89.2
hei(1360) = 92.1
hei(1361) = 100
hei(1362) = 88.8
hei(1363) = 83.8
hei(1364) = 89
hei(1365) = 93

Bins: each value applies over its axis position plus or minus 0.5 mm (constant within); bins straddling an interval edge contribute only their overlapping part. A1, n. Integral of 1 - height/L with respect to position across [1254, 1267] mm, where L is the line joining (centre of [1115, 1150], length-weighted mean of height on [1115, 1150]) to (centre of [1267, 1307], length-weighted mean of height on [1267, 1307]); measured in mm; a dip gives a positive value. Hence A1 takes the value 3.65 mm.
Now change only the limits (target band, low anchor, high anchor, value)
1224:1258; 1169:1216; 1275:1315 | 8.8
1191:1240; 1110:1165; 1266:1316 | 0.4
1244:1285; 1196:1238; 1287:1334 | 9.8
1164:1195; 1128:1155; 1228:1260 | -4.7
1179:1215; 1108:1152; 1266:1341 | -0.7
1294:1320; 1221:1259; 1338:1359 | -2.3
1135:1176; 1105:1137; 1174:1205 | 0.6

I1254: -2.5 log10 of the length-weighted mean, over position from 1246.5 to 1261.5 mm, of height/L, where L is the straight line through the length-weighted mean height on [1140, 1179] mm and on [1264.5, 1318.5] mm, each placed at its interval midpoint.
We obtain 0.41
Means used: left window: 86.1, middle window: 57.9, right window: 84.4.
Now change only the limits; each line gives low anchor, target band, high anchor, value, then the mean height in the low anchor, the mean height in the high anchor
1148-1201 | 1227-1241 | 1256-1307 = 0.100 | 87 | 79.5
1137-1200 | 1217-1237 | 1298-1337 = 0.043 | 86.5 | 88.3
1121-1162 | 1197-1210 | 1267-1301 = -0.026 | 85.8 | 84.2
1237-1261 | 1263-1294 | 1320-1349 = -0.194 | 54.7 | 89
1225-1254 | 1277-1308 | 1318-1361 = -0.136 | 64.1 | 89.6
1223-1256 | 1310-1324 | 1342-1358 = -0.060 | 65.5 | 91.3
